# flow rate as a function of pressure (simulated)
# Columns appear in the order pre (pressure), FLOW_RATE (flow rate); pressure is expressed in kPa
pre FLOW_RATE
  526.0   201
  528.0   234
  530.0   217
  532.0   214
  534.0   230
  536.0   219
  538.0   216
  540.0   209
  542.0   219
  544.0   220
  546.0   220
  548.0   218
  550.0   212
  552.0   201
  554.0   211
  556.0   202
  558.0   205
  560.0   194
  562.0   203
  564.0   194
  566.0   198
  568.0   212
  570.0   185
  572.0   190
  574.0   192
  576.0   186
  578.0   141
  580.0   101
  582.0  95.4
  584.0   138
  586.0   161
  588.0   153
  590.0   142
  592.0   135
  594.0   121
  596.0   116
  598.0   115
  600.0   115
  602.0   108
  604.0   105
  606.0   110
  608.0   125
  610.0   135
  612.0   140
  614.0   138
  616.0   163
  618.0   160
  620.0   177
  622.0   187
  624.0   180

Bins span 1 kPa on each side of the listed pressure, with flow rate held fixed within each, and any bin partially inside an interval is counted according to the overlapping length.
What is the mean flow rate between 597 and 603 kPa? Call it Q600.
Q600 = 113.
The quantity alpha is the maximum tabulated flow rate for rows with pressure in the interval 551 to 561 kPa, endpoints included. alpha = 211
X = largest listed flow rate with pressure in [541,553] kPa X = 220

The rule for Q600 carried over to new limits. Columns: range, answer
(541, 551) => 218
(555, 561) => 200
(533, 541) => 218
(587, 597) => 133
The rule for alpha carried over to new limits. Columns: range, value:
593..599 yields 121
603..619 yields 163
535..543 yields 219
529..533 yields 217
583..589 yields 161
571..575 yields 192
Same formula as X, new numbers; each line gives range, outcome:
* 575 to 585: 186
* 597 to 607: 115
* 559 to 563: 203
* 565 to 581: 212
